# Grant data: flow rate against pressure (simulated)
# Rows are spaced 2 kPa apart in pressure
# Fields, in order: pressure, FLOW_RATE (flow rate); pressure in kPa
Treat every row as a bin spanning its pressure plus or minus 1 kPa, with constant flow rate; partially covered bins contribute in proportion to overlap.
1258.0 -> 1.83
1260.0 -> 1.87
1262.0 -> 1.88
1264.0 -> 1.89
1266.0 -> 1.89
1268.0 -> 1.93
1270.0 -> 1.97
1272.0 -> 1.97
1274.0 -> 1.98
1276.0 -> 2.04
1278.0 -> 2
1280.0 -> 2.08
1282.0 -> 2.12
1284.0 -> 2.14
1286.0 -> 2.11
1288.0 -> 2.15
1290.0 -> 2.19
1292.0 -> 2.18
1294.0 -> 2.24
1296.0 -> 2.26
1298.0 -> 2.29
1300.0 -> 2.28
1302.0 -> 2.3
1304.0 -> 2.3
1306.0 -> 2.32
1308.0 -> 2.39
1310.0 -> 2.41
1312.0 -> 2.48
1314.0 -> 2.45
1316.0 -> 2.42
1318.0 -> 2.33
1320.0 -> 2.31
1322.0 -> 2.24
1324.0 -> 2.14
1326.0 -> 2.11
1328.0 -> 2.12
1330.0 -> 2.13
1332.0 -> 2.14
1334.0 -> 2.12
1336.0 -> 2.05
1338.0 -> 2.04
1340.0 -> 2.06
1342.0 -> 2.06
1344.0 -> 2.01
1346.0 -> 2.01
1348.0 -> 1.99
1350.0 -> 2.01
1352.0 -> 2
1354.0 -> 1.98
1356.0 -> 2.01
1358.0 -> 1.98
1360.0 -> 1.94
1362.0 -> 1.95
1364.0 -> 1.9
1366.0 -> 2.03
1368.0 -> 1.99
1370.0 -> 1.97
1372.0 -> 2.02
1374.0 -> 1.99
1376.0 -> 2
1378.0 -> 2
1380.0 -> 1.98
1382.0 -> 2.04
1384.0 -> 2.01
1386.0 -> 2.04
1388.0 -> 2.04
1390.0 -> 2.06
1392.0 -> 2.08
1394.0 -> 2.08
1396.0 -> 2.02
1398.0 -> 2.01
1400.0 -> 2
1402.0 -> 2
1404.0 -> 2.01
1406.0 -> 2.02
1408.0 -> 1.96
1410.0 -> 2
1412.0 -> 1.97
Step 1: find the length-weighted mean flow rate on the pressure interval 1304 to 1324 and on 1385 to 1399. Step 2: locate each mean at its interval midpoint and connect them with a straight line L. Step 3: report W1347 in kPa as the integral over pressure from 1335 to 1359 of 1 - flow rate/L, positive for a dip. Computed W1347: 2.3 kPa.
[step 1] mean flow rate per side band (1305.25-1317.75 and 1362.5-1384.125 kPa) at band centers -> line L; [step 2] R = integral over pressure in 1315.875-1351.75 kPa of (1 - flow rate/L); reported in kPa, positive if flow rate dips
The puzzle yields 2.3 kPa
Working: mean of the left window 2.41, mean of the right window 1.99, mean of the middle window 2.12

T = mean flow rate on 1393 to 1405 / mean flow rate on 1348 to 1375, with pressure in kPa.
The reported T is 1.0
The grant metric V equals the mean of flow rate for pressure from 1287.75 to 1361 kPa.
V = 2.17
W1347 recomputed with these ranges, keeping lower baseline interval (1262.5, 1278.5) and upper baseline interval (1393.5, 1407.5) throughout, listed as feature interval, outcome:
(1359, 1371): 0.2 kPa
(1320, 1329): -0.9 kPa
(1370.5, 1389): -0.1 kPa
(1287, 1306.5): -2.8 kPa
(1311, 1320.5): -2.1 kPa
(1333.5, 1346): -0.4 kPa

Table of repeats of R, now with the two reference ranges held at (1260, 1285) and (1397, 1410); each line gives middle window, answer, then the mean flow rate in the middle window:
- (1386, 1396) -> -0.30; 2.06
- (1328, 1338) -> -0.56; 2.1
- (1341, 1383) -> 0.05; 1.99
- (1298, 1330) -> -4.99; 2.3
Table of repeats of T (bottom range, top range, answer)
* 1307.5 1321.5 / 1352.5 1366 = 0.82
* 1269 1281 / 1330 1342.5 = 1.04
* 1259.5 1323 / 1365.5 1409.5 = 0.93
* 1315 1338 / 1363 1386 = 0.91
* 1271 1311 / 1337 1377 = 0.91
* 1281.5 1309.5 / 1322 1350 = 0.93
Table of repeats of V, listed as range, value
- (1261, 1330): 2.17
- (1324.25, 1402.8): 2.03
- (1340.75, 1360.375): 2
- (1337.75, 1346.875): 2.04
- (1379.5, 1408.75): 2.02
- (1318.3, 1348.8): 2.11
